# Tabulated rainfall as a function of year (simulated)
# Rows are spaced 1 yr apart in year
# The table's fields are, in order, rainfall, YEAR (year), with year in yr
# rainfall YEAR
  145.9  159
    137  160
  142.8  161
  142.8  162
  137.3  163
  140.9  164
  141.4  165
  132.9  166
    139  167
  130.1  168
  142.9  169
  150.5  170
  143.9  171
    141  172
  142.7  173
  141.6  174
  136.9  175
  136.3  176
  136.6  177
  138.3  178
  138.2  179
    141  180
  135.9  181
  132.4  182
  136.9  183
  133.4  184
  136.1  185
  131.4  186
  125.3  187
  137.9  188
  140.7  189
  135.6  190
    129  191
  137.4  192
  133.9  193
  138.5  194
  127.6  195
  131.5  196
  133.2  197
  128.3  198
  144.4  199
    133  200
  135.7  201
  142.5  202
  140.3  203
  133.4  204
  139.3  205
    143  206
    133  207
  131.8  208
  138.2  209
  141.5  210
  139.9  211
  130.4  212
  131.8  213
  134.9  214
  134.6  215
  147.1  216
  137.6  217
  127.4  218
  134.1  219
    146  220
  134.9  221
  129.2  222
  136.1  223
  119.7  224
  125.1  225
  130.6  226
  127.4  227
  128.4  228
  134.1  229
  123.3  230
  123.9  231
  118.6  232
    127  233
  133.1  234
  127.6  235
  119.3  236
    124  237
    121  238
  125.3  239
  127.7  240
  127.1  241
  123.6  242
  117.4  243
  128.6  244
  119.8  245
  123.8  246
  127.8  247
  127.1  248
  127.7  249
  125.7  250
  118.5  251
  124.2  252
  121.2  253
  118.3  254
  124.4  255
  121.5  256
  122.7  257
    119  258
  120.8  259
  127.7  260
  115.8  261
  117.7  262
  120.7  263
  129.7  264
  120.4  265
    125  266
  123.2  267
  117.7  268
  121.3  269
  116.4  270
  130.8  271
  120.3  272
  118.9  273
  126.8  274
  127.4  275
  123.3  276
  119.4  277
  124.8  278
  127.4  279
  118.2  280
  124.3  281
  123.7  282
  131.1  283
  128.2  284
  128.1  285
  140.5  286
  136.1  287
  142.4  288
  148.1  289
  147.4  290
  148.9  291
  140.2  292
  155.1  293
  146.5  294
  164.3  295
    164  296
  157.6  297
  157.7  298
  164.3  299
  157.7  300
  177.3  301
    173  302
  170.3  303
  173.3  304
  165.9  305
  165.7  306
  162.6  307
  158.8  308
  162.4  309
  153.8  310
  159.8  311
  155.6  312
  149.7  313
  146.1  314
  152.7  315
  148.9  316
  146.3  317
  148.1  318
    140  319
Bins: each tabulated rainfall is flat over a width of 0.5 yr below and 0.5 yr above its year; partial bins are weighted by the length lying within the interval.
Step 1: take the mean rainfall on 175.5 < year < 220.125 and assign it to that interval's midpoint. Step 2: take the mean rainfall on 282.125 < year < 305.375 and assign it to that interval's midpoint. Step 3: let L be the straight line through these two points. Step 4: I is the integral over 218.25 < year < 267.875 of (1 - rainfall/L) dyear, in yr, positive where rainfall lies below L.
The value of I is 6.3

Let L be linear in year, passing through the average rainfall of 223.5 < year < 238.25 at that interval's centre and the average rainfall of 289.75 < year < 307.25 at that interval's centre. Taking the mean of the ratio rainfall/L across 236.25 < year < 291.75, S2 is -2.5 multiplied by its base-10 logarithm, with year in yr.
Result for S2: 0.137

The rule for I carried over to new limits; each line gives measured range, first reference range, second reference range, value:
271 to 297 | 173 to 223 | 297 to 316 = 3.4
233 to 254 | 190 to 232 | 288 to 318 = 2.6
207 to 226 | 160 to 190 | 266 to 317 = 0.8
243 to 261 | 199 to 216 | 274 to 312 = 2.5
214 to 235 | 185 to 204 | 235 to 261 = -0.4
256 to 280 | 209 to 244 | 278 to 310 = 3.3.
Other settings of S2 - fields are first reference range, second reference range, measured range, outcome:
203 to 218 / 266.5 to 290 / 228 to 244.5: 0.07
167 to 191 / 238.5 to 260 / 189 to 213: -0.02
